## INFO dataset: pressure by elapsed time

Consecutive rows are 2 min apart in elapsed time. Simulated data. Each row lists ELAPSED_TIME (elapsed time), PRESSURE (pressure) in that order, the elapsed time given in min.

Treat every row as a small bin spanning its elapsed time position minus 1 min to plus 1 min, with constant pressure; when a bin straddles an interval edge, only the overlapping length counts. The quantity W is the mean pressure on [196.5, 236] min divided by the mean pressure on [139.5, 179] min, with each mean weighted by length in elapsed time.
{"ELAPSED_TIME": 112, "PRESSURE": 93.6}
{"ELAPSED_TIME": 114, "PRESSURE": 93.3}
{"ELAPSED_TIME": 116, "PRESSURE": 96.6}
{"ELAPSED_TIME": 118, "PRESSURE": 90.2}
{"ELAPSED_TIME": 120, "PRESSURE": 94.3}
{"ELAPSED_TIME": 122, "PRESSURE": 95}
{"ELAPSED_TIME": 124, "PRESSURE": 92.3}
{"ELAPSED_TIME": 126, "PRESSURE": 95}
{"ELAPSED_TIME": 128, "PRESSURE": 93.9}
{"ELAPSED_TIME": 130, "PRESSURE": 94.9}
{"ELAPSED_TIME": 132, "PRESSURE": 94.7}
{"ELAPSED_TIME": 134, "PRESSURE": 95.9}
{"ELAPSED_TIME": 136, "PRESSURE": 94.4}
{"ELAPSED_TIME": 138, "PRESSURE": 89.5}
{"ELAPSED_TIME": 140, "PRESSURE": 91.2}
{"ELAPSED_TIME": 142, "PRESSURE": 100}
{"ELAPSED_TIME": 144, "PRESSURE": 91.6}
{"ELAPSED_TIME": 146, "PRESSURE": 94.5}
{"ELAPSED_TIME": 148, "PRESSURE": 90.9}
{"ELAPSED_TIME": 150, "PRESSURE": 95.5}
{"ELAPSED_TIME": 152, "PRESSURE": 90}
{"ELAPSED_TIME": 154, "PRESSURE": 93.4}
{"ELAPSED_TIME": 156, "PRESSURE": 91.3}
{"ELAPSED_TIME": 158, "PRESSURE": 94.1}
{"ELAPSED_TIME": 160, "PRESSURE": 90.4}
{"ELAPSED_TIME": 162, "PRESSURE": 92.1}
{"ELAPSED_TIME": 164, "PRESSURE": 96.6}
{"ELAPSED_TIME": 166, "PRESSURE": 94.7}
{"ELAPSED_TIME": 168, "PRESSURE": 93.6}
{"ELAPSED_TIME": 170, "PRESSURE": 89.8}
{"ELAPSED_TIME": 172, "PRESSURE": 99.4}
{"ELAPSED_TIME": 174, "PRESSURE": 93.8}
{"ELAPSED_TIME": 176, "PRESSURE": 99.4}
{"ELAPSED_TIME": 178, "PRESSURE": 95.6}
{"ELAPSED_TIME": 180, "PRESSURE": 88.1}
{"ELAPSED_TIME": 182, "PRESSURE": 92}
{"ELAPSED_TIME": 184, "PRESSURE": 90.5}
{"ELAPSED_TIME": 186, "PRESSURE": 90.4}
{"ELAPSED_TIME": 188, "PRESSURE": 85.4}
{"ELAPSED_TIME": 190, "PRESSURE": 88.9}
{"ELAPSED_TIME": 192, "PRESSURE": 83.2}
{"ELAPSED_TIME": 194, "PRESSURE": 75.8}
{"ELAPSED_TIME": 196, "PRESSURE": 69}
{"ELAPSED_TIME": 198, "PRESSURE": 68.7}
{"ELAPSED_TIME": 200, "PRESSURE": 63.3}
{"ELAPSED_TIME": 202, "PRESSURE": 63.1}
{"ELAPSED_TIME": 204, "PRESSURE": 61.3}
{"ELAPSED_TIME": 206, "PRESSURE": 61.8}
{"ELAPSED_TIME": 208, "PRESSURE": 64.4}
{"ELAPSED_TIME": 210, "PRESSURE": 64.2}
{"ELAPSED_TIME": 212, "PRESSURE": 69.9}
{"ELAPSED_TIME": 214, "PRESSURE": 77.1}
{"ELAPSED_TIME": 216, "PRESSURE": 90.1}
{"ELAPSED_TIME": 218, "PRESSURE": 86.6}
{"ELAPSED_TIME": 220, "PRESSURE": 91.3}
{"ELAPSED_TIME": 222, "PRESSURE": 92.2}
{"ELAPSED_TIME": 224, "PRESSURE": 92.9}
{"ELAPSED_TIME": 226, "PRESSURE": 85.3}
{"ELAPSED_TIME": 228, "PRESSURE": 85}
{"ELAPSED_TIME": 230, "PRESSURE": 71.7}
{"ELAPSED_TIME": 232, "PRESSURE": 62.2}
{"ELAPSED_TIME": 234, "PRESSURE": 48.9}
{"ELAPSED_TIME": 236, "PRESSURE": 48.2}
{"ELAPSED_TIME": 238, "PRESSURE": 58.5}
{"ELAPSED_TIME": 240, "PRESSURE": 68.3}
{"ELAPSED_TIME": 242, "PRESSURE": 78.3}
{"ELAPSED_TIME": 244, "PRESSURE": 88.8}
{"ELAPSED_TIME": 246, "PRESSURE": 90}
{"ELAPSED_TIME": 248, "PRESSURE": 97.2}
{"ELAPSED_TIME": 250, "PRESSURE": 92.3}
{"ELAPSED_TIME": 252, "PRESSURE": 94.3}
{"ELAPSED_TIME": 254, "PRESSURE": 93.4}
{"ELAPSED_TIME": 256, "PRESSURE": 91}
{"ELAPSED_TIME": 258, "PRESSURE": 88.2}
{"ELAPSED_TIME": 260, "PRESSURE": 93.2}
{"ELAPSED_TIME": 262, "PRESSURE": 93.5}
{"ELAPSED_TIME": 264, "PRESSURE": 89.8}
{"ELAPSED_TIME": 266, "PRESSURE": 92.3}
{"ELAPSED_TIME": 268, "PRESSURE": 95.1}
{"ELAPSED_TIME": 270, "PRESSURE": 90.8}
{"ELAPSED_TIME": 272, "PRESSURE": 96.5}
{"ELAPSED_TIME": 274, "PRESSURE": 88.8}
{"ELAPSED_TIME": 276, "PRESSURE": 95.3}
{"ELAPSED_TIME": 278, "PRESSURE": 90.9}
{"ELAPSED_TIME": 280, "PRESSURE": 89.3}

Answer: 0.78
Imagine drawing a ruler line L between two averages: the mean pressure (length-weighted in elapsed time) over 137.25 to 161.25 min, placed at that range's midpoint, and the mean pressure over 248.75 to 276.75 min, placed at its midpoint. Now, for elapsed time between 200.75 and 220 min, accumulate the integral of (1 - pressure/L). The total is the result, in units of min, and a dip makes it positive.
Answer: 4.3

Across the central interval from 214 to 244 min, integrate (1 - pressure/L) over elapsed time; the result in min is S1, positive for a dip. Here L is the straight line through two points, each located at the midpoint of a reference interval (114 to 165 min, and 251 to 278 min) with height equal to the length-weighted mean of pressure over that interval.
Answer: 5.4 min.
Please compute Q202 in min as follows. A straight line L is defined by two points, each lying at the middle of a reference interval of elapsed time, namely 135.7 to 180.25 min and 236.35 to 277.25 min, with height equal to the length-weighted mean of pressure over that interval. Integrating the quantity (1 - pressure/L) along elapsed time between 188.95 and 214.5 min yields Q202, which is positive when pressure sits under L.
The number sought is 6.0 min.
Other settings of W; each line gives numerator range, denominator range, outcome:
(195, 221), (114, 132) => 0.76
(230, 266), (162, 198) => 0.91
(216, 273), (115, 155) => 0.90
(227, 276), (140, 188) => 0.90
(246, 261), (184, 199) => 1.14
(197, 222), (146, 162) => 0.79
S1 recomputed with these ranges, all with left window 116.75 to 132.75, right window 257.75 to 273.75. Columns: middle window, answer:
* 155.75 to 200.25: 2.3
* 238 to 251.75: 1.2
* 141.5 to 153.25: 0.0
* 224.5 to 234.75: 2.3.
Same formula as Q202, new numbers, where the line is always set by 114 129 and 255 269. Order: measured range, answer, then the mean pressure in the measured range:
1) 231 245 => 4.2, 64.7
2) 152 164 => 0.1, 92.4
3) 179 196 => 1.3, 85.7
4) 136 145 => 0.0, 93.2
